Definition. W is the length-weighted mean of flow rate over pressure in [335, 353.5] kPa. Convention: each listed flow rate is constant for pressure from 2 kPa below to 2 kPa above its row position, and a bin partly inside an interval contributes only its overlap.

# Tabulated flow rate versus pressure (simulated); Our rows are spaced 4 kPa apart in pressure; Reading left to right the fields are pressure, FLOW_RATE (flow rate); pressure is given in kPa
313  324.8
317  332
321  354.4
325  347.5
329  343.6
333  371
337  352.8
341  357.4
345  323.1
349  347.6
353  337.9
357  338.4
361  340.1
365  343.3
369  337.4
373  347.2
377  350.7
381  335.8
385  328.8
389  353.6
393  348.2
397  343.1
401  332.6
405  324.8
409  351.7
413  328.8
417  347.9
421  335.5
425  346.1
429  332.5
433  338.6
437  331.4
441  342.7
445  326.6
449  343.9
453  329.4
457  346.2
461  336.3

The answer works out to 344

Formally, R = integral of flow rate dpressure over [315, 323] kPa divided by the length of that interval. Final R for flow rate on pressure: 343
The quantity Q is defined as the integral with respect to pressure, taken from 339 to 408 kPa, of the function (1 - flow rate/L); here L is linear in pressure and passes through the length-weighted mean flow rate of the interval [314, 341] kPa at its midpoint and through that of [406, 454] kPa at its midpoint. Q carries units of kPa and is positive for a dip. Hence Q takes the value 0.7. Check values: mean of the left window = 350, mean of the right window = 338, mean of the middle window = 341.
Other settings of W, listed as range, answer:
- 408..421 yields 341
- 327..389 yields 344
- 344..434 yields 340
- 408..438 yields 339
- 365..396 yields 343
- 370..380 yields 346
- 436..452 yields 336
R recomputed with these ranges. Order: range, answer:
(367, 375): 342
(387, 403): 344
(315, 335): 350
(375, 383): 343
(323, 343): 354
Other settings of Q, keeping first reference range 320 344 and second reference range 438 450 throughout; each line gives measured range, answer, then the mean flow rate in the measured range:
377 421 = 0.4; 340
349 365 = 0.4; 340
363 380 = 0.2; 344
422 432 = 0.0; 339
